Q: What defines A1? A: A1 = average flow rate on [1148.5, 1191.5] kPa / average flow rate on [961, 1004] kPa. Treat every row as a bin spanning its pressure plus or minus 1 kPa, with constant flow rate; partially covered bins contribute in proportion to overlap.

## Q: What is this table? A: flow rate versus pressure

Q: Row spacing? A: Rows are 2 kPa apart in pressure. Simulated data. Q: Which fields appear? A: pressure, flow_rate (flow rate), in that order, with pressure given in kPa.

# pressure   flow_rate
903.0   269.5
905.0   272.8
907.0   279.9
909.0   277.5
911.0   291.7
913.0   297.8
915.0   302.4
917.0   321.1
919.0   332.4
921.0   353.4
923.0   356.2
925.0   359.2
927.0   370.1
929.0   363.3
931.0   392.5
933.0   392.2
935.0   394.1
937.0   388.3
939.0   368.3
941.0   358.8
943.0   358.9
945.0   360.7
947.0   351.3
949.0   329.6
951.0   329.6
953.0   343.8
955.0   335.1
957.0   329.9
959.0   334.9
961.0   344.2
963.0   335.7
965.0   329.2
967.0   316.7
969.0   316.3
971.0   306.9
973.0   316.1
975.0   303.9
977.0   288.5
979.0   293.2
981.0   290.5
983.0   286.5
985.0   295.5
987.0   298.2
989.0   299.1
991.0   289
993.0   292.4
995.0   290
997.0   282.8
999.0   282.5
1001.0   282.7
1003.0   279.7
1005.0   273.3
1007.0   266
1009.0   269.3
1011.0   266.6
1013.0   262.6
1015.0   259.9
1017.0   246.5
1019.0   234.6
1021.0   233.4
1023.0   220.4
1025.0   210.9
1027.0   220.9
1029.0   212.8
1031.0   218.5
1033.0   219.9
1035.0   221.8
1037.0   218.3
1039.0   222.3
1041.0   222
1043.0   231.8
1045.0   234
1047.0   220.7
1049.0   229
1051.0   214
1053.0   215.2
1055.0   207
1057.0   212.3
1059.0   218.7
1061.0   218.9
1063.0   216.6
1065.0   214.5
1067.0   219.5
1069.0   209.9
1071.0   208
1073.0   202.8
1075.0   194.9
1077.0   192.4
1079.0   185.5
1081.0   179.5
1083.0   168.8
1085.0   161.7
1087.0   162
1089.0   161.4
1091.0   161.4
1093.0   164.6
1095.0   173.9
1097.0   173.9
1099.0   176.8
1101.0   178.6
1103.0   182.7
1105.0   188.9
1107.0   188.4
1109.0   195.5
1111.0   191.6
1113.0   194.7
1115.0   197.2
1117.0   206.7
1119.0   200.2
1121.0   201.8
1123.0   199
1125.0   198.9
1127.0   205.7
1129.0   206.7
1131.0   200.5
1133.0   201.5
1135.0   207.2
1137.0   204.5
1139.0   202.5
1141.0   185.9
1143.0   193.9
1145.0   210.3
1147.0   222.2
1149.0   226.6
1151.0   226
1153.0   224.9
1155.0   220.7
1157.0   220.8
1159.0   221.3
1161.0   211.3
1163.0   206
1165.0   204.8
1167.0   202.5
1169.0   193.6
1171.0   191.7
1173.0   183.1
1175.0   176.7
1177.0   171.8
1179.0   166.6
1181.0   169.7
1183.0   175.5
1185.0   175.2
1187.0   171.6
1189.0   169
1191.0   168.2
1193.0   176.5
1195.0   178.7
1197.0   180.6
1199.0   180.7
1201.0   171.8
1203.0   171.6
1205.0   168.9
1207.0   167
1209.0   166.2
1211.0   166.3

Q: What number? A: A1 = 0.65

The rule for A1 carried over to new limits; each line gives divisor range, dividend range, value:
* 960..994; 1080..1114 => 0.58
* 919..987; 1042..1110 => 0.58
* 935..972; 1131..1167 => 0.62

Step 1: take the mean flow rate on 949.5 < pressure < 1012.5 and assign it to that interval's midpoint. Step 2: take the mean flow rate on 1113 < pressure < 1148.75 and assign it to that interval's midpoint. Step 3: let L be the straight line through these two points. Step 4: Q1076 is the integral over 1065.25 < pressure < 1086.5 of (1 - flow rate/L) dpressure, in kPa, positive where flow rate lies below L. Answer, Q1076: 4.2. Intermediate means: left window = 302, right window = 203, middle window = 192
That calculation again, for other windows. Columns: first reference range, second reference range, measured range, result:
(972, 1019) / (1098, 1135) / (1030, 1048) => 2.0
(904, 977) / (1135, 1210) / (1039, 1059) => 3.5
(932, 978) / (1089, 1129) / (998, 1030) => 3.6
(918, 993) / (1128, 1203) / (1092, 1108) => 4.0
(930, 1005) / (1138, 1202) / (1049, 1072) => 4.3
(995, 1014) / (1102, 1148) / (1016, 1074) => 6.9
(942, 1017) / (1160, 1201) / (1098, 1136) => 4.2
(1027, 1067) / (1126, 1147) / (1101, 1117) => 1.3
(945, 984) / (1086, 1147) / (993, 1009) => 0.6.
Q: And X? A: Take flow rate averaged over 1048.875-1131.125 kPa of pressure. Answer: 194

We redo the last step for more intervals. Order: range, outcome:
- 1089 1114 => 180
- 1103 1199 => 196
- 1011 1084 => 218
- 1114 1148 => 203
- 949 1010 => 304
